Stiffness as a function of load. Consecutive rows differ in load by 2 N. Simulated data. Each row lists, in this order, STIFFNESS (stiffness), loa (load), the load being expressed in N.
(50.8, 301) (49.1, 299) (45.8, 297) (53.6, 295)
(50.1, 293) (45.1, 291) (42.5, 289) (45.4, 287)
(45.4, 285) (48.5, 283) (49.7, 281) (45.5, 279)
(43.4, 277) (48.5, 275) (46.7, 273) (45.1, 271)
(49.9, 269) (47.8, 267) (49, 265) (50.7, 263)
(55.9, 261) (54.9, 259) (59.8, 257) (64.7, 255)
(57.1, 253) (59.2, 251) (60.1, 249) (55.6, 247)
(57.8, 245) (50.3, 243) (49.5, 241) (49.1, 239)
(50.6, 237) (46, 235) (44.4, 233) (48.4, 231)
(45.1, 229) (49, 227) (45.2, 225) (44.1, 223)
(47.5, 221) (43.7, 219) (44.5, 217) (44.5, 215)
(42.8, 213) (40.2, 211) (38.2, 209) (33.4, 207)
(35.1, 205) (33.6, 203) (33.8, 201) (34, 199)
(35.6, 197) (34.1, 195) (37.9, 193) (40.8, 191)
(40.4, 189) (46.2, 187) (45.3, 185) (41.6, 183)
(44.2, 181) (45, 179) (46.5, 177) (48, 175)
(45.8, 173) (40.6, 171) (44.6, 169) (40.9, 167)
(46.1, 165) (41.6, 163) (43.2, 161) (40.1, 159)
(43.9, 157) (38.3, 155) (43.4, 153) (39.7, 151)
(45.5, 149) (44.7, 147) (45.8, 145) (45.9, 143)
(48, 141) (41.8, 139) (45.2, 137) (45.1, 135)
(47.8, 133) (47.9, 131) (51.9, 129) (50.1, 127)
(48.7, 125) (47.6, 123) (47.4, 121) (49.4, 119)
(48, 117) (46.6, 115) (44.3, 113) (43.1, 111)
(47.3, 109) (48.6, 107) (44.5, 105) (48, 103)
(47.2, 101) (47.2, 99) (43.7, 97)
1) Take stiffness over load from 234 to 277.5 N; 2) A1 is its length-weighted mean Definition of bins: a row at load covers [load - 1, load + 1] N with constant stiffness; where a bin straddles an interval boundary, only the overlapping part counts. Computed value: 52.5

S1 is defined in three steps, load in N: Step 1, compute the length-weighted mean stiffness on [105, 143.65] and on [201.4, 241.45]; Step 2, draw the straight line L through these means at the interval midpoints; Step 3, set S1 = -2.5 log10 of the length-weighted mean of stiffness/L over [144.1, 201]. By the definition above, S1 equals 0.08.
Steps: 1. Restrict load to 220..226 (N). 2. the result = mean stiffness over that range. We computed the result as 45.6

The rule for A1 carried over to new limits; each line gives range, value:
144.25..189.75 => 43.5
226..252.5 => 51.3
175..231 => 41.4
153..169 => 42.3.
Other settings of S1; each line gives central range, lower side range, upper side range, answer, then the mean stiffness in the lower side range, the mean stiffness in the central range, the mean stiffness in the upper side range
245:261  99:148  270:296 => -0.24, 46.9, 58.5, 46.9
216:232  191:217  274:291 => -0.16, 37.4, 45.9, 46.1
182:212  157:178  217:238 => 0.18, 43.7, 38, 46.3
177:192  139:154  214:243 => 0.05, 44.5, 43.6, 46.7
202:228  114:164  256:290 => 0.14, 45.5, 41.7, 48.7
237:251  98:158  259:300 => -0.13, 46.1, 53.9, 48.1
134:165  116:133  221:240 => 0.11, 48.8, 43.6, 46.9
